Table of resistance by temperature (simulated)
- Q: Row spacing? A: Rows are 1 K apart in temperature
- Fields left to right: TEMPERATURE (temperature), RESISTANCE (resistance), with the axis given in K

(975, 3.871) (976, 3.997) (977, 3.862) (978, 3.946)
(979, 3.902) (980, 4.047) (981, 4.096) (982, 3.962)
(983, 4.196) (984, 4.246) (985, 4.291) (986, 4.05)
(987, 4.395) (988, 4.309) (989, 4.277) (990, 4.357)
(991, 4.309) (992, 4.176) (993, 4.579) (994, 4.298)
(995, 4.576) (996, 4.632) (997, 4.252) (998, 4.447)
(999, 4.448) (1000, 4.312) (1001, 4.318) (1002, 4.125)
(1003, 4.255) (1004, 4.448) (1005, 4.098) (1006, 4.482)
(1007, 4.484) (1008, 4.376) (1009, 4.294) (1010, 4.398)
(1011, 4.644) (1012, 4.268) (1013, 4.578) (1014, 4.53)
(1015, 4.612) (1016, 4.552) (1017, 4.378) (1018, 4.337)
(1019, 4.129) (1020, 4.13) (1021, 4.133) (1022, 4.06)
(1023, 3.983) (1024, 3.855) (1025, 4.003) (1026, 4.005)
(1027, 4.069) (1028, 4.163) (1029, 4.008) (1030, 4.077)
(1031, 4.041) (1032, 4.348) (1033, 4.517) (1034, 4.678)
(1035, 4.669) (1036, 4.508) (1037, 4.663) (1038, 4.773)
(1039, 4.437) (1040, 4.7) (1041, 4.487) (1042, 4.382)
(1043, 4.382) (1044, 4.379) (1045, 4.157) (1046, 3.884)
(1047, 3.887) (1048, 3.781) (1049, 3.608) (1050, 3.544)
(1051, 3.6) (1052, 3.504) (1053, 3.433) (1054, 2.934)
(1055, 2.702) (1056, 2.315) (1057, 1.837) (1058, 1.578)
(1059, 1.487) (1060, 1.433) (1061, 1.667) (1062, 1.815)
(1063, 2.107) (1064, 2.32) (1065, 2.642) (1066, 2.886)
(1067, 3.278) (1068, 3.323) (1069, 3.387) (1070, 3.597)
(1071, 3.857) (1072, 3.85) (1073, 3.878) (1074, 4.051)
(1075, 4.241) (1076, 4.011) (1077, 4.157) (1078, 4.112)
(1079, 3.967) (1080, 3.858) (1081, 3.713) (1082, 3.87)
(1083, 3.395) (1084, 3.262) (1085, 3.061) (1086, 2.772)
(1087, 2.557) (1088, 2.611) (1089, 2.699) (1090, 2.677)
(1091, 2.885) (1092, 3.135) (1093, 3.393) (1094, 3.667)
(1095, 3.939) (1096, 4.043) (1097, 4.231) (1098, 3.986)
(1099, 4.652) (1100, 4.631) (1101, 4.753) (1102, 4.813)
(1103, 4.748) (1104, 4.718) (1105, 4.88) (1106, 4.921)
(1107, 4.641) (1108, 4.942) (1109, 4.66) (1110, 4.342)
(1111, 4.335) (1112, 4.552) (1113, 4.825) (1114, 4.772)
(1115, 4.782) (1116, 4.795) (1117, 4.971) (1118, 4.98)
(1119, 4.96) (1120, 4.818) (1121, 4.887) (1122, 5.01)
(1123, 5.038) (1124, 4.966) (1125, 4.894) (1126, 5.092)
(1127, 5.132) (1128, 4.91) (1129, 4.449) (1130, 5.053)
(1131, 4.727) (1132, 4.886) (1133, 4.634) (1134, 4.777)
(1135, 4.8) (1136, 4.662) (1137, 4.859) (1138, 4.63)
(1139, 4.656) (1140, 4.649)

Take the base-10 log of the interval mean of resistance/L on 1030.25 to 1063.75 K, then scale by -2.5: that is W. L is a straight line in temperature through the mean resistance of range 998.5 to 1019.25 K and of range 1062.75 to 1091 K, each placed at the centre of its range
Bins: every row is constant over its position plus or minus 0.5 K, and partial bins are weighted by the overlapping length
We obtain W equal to 0.10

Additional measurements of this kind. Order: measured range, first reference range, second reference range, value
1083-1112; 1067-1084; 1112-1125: 0.12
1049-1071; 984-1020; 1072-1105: 0.43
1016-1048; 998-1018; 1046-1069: -0.19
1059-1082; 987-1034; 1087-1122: 0.30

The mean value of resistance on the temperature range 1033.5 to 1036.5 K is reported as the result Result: 4.62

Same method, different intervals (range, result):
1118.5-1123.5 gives 4.94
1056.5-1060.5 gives 1.58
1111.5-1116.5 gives 4.75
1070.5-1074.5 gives 3.91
